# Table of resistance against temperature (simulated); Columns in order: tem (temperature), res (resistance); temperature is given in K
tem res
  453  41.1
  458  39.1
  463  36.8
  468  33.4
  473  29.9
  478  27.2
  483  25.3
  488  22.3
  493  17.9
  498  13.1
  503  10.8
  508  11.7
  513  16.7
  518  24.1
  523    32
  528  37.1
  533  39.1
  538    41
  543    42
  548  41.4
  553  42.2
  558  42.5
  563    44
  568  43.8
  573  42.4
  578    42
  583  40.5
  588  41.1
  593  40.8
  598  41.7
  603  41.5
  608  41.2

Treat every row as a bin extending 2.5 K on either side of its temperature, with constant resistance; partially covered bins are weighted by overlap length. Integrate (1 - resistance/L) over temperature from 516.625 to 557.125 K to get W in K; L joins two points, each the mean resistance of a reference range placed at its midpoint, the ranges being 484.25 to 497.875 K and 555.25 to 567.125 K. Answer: -3.3 K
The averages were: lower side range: 19.4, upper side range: 43.3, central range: 37.9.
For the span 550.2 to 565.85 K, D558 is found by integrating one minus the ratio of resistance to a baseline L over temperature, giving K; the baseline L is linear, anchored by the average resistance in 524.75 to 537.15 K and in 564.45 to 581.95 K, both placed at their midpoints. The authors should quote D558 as -0.7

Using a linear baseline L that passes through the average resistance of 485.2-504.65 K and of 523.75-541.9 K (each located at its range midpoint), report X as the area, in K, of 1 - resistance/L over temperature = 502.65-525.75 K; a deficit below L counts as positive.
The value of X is 7.0 K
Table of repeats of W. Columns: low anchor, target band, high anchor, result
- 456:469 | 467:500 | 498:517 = 3.23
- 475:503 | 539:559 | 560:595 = -3.91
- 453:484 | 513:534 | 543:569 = 4.56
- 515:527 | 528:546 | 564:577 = -3.73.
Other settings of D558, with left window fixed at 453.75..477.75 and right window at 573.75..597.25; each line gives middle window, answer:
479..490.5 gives 3.7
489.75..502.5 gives 7.4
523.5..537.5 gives 0.2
